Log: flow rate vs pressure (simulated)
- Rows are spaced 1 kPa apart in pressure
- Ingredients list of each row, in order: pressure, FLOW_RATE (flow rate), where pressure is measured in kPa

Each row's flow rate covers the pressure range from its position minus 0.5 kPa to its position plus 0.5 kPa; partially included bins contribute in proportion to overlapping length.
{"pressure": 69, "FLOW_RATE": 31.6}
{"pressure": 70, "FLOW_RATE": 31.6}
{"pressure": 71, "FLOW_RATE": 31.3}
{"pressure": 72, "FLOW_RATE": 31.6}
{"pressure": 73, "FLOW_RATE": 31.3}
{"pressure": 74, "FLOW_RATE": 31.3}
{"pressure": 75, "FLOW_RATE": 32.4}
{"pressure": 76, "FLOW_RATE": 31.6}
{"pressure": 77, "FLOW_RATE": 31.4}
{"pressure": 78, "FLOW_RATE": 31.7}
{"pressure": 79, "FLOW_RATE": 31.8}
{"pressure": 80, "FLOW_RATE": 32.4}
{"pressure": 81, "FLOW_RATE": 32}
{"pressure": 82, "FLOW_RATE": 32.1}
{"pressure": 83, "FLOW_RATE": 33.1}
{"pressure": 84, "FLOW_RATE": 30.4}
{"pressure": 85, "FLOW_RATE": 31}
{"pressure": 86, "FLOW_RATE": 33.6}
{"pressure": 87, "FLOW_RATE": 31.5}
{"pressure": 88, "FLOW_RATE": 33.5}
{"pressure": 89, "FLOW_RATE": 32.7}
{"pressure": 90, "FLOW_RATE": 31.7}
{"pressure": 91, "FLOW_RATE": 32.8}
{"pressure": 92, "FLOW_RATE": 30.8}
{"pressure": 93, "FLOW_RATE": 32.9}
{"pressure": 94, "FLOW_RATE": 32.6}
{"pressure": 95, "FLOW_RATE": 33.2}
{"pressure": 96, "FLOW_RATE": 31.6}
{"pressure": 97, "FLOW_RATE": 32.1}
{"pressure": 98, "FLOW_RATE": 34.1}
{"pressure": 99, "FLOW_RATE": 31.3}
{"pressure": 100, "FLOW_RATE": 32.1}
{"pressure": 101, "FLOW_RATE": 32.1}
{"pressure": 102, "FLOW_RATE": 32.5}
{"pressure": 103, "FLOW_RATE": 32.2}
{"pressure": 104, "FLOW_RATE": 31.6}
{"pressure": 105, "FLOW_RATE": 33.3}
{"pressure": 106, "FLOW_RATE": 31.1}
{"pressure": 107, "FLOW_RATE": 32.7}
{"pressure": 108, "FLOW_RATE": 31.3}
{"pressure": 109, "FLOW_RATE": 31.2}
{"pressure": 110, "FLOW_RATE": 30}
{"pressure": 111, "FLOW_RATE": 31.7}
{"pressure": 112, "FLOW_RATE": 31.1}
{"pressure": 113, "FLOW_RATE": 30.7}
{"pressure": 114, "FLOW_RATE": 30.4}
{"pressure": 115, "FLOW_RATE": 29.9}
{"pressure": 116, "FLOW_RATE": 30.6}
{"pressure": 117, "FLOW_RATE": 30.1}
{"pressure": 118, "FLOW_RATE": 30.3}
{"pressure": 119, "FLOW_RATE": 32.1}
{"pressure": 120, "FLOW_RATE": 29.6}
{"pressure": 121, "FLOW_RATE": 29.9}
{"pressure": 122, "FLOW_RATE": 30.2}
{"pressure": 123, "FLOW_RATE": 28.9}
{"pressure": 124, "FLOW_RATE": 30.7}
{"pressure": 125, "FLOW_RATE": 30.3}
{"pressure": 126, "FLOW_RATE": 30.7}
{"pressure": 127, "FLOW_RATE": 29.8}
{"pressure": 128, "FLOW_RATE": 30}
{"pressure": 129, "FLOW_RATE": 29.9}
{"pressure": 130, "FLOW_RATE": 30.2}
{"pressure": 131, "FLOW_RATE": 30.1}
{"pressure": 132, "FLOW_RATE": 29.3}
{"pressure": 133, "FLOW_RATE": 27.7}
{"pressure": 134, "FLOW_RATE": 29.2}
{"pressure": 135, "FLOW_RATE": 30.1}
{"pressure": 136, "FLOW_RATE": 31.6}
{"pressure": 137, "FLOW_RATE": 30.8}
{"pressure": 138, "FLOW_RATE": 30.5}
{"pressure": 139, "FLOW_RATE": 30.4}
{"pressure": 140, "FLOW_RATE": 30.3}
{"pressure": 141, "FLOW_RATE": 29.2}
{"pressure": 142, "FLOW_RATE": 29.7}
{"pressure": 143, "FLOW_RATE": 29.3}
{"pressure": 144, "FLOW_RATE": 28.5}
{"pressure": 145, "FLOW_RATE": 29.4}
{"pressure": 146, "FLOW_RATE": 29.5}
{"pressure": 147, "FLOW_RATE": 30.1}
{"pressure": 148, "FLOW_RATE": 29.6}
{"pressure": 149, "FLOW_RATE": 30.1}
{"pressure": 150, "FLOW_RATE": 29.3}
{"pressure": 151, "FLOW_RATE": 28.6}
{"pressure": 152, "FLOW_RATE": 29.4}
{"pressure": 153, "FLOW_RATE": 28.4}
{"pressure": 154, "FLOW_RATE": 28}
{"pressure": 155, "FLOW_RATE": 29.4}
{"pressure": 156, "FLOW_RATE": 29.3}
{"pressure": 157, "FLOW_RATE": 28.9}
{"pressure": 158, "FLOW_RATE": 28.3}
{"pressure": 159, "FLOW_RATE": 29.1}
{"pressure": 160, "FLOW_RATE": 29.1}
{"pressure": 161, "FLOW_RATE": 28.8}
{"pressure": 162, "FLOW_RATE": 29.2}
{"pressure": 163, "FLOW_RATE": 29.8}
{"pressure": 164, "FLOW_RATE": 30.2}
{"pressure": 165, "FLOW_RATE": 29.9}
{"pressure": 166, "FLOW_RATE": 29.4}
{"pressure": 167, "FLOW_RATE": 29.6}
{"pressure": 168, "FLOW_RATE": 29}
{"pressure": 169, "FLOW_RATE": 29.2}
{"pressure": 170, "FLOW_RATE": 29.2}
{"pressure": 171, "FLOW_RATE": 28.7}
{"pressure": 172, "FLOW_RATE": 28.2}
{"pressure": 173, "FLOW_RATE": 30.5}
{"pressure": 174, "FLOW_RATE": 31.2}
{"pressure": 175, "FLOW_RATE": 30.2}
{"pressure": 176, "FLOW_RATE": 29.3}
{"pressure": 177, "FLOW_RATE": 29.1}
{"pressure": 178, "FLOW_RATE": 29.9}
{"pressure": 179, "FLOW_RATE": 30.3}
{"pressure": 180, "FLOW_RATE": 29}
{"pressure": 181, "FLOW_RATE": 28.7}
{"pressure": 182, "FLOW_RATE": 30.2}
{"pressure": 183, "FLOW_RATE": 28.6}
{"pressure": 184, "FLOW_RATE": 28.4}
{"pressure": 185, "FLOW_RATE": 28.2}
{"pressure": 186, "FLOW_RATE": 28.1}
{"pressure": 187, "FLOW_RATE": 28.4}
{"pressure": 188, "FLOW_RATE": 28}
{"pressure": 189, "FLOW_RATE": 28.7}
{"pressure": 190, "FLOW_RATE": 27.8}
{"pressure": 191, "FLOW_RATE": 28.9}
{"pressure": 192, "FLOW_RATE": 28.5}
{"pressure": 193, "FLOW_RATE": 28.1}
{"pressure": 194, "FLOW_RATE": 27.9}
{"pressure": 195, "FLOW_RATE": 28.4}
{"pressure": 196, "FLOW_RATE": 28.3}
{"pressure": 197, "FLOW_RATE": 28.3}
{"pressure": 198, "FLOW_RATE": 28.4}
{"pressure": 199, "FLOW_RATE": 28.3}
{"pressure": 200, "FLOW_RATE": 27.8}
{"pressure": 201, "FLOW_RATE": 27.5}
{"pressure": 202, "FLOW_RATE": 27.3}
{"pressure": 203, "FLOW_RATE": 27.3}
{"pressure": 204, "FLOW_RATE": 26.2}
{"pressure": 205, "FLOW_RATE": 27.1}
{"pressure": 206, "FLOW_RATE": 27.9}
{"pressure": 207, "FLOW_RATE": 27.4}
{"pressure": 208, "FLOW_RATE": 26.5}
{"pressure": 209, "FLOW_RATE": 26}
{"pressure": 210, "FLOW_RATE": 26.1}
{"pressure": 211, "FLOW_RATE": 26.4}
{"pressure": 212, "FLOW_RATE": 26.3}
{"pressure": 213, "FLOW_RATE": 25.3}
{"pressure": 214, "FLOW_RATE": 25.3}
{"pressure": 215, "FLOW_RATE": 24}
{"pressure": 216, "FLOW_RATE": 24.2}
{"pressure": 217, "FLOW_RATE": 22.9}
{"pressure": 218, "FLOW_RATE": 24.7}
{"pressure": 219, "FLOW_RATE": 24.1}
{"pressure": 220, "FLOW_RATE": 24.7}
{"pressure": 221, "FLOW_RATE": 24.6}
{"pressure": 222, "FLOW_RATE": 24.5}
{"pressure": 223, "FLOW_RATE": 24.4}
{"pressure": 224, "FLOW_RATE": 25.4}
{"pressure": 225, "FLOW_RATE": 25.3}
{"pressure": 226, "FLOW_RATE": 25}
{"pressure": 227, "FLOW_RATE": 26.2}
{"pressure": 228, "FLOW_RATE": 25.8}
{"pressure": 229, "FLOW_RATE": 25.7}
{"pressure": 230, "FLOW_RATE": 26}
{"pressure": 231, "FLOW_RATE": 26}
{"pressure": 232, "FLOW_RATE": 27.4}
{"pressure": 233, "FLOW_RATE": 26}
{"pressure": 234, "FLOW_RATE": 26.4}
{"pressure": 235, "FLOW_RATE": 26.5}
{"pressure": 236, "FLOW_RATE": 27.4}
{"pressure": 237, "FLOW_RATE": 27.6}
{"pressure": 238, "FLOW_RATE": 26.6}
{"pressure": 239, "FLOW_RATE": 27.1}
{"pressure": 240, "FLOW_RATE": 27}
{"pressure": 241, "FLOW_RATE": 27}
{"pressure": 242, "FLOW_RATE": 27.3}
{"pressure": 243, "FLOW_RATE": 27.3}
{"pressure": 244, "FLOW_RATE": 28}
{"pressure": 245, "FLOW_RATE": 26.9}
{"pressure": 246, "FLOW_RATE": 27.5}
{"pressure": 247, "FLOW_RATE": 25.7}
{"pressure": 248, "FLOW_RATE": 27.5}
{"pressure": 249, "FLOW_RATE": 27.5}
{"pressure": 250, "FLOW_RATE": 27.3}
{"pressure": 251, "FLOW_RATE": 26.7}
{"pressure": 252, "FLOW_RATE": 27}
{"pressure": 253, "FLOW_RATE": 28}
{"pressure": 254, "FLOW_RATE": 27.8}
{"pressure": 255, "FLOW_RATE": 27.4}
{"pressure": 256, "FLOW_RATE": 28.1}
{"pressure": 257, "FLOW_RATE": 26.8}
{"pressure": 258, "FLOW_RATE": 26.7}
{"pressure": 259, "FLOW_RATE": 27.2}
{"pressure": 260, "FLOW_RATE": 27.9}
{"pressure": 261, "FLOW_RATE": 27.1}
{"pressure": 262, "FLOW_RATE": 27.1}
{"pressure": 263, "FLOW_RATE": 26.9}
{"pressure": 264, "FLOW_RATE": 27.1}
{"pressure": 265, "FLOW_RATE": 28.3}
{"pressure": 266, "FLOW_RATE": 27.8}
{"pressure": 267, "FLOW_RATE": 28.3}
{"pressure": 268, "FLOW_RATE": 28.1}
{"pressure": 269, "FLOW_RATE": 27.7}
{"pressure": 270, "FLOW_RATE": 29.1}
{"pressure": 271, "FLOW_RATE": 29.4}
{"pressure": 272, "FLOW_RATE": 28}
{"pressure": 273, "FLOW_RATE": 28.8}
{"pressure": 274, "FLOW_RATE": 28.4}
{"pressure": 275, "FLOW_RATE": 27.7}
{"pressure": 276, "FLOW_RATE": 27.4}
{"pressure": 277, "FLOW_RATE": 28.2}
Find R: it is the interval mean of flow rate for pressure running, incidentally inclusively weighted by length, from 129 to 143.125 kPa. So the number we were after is 29.9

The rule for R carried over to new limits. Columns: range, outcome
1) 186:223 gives 26.7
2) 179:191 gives 28.6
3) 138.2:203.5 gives 29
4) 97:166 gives 30.2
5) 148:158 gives 29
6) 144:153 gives 29.4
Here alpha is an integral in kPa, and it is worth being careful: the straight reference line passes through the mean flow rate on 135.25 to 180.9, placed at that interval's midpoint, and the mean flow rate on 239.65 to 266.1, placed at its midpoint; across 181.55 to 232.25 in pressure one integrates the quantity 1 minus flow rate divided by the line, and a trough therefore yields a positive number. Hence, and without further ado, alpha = 3.0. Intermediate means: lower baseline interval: 29.5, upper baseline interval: 27.3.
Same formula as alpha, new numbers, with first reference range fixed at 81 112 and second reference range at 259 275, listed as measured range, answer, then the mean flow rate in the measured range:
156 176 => 0.7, 29.4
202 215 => 1.3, 26.4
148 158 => 0.5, 29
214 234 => 2.7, 25.1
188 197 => 0.4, 28.3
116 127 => 0.4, 30.3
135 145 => 0.3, 30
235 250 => 0.7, 27.2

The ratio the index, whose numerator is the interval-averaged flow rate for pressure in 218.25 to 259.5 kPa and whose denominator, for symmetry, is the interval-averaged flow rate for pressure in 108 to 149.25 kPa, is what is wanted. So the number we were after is 0.9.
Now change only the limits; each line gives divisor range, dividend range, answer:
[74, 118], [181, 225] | 0.84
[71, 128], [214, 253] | 0.83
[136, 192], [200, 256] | 0.90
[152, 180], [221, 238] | 0.88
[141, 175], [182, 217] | 0.93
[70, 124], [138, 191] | 0.93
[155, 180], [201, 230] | 0.87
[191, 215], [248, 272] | 1.02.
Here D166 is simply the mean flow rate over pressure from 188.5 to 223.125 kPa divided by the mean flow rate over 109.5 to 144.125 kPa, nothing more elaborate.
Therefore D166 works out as 0.88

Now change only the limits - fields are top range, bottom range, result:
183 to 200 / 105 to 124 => 0.92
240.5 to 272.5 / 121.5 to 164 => 0.93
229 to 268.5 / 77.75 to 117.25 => 0.85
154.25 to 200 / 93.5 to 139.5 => 0.94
